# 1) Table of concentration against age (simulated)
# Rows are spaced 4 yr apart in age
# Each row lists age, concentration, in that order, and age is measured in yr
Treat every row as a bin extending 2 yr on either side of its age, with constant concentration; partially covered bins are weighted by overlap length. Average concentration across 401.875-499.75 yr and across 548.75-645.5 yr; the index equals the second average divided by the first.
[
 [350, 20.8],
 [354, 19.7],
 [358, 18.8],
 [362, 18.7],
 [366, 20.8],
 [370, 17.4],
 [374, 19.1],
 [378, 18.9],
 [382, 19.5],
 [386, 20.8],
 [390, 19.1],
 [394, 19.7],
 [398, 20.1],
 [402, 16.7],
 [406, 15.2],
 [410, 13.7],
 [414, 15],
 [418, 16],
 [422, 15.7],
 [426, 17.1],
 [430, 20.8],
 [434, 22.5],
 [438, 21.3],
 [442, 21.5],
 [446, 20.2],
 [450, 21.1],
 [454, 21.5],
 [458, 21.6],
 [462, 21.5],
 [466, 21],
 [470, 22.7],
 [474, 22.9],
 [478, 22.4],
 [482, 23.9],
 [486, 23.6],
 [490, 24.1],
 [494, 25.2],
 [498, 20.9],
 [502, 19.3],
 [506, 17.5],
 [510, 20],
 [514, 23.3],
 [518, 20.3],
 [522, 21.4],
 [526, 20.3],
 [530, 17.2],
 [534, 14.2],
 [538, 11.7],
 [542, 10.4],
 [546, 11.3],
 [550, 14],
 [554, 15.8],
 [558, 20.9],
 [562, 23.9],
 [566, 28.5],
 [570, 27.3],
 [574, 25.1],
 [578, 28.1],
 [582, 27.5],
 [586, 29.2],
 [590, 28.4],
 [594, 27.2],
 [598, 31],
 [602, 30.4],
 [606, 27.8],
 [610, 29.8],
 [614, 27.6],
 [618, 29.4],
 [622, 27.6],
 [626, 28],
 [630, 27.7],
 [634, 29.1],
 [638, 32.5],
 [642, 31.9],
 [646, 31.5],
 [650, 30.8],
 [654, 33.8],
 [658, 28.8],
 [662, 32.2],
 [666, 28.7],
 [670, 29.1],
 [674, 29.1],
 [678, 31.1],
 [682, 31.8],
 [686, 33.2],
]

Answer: 1.3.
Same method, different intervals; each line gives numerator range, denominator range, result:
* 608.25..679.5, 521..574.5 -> 1.62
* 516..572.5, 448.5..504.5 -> 0.83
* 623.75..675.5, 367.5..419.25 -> 1.70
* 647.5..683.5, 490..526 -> 1.45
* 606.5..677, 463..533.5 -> 1.40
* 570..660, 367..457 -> 1.55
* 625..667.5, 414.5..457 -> 1.55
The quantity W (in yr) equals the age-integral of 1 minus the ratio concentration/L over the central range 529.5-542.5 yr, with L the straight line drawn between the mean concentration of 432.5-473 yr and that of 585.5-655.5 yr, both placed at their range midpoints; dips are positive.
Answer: 6.23 yr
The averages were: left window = 21.5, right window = 29.6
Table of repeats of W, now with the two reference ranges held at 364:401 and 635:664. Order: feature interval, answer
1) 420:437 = 1.9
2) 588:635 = 1.8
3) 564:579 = 0.4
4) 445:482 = 2.1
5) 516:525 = 1.7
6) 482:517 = 4.1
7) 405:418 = 3.7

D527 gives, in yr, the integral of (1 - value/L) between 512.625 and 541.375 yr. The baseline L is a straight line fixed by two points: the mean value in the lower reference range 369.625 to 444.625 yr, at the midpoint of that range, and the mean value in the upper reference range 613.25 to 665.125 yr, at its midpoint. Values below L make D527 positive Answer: 7.69 yr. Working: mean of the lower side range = 18.5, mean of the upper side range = 30.1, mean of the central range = 17.9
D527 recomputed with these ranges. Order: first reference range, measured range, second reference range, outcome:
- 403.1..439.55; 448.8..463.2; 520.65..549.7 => -4.1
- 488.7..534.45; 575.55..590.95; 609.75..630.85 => -1.6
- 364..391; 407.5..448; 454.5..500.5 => 5.2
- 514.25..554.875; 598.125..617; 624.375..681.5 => -3.3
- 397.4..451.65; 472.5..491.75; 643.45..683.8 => -1.9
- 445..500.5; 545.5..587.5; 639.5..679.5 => 5.4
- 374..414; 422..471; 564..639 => -0.2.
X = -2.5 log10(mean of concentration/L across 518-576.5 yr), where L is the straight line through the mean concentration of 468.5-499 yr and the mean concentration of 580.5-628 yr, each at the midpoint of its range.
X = 0.36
